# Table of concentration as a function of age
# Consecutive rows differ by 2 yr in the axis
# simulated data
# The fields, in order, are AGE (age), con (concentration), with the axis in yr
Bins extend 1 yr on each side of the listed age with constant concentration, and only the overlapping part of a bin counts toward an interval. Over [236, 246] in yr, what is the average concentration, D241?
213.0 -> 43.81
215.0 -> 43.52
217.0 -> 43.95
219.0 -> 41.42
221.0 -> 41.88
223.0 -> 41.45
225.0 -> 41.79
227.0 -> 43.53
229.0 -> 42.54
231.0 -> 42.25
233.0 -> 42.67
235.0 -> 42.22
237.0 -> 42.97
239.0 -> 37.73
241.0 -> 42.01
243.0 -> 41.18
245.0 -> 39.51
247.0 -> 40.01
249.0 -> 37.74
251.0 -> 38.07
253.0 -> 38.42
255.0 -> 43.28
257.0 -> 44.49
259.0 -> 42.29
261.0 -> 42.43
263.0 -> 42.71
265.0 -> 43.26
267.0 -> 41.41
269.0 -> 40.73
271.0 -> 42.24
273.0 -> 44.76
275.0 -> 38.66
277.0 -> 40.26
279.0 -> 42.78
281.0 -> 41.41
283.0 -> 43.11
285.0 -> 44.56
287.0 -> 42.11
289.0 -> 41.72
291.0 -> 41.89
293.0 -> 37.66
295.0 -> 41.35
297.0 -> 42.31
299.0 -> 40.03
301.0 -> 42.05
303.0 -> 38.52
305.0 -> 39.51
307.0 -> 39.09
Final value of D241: 40.7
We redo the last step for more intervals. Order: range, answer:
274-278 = 39.5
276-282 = 41.5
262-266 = 43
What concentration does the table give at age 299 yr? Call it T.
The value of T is 40.03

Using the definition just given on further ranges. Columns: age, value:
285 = 44.56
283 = 43.11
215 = 43.52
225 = 41.79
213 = 43.81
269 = 40.73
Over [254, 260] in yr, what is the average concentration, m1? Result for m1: 43.4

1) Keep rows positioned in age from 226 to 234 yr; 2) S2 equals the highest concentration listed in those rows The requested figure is 43.53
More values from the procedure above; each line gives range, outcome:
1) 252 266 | 44.49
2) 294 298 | 42.31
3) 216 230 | 43.95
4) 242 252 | 41.18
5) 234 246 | 42.97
